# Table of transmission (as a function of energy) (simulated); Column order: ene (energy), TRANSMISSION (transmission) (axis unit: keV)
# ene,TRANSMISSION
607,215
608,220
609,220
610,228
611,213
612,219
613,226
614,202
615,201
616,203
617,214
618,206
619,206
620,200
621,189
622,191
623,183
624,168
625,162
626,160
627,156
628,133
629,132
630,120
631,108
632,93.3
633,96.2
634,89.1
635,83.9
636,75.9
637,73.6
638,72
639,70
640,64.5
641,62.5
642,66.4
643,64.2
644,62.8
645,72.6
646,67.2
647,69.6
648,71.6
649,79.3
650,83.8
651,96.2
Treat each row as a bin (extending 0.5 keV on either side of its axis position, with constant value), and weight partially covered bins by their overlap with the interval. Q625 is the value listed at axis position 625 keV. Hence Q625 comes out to 162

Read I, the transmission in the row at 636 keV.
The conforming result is 75.9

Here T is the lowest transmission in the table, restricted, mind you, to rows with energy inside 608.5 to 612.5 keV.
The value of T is 213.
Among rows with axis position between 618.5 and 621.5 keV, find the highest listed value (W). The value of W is 206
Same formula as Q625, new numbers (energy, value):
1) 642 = 66.4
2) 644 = 62.8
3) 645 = 72.6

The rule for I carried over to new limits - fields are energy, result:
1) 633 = 96.2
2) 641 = 62.5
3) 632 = 93.3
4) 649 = 79.3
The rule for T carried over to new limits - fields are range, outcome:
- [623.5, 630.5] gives 120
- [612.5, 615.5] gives 201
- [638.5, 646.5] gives 62.5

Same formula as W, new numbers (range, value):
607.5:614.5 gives 228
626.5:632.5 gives 156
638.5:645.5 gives 72.6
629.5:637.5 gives 120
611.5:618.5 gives 226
